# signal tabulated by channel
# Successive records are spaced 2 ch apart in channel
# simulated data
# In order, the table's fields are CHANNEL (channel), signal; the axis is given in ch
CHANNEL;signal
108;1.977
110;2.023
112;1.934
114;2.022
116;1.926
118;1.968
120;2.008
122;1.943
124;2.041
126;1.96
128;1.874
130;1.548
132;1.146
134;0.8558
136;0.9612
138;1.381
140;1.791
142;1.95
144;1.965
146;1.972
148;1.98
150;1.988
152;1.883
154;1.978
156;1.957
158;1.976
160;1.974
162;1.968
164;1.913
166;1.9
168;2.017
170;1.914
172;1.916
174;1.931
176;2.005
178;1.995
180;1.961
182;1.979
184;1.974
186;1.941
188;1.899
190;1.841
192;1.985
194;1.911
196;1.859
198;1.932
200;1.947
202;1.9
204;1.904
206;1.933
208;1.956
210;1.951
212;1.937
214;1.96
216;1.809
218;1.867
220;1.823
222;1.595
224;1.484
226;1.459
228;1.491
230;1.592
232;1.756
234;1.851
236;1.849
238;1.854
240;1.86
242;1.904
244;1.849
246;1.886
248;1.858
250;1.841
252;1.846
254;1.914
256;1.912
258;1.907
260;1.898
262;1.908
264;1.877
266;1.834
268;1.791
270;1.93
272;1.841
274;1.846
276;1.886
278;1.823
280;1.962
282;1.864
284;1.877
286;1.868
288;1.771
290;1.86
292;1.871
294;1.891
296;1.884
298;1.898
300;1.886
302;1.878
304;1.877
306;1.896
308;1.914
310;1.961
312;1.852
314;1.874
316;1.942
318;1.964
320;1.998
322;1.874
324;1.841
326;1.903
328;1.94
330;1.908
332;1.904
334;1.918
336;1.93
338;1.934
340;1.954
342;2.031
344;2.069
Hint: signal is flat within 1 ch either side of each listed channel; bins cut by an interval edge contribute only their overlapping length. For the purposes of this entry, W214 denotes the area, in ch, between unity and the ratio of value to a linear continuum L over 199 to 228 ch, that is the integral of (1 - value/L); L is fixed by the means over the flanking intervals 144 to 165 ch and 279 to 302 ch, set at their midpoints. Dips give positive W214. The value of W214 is 1.68 ch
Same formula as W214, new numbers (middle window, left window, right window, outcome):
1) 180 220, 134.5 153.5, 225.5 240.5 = -4.42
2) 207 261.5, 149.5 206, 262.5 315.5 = 2.70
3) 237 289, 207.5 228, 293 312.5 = -1.01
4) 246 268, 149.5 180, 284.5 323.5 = 0.43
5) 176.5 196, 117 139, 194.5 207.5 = -0.93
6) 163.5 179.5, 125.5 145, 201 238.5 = -3.01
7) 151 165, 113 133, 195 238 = -0.93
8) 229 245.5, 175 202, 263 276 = 0.63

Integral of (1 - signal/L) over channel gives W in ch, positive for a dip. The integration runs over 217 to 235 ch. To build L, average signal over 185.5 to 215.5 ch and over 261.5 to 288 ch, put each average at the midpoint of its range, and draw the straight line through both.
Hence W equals 2.3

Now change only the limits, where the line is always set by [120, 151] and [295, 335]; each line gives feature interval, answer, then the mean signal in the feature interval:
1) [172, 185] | -1.6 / 1.97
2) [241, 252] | -0.2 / 1.87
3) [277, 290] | 0.1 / 1.86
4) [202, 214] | -1.0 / 1.94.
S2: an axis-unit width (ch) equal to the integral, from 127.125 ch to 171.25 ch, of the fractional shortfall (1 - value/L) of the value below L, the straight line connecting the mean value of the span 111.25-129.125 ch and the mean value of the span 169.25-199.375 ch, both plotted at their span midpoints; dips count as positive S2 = 4.1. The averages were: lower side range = 1.96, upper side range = 1.94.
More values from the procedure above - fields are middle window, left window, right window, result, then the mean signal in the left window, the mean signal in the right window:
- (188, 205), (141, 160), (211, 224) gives -0.51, 1.96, 1.81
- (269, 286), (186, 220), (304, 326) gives 0.28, 1.91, 1.91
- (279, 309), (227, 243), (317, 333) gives -0.22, 1.77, 1.92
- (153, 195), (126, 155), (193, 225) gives -4.42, 1.67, 1.86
